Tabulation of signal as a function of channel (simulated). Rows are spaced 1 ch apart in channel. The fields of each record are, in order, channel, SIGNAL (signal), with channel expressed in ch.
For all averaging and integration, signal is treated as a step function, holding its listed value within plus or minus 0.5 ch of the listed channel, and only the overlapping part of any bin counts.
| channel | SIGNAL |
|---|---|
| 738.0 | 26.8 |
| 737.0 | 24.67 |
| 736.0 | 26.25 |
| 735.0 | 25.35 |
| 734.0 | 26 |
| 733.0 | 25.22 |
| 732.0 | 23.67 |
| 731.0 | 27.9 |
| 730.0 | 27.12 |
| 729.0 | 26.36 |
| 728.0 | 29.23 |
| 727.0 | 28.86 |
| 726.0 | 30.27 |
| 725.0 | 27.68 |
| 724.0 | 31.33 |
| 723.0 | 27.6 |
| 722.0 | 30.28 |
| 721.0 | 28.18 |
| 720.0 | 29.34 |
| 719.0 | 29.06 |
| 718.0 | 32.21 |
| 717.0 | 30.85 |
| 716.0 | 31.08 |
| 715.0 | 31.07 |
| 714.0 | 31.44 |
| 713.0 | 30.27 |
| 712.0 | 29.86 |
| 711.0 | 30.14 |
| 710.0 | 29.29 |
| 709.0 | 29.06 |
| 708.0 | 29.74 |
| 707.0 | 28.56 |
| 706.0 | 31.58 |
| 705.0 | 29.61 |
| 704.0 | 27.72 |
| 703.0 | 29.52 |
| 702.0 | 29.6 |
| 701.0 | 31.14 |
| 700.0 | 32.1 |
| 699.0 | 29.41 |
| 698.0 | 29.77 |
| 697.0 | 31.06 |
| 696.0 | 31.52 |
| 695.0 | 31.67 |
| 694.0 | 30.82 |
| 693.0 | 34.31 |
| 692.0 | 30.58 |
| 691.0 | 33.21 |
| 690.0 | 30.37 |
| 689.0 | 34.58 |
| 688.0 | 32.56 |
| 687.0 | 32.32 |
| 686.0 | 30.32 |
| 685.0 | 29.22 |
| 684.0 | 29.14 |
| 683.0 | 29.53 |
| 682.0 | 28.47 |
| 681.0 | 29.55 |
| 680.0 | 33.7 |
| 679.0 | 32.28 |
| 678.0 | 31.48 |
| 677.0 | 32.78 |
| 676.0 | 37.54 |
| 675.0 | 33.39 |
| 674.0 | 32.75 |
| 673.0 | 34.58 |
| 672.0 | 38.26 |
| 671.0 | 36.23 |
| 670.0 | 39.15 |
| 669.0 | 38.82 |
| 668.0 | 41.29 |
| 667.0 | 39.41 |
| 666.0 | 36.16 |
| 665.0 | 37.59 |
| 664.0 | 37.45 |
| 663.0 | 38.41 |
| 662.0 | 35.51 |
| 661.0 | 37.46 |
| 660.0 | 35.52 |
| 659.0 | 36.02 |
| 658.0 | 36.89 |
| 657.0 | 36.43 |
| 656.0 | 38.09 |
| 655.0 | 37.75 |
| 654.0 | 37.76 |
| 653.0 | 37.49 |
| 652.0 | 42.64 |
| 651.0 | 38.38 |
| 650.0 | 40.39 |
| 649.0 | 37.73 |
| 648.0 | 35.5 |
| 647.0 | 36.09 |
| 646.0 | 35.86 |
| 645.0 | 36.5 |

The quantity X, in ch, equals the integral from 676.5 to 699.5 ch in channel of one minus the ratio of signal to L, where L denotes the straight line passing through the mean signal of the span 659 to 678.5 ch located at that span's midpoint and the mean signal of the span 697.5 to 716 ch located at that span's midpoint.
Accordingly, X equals 1.3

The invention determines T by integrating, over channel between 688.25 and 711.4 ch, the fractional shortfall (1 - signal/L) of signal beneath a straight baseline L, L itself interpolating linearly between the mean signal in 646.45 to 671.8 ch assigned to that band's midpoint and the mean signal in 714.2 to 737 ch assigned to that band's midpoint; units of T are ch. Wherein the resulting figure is 1.0 ch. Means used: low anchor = 37.8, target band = 30.7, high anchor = 28.4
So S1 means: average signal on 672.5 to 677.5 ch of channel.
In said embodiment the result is 34.2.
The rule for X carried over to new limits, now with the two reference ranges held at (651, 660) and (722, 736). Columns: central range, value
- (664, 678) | -0.38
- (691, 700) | 0.24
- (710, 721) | -0.37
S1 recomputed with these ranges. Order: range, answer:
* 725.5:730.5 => 28.4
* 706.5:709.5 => 29.1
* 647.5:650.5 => 37.9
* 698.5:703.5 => 30.4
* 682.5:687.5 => 30.1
